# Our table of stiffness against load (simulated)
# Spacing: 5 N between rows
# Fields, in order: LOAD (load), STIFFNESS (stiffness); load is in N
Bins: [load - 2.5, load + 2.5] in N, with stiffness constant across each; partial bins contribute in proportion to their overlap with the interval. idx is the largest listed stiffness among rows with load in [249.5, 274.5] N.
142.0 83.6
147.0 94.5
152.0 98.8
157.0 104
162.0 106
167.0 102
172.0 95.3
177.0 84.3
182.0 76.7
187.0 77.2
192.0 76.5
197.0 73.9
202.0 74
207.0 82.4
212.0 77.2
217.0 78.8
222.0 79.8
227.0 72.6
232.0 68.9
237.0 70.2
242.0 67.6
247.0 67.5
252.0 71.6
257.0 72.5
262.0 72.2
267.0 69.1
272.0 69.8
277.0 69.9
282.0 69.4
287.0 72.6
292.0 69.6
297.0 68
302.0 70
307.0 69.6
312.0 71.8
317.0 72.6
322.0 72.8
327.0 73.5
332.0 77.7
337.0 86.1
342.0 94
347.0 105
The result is 72.5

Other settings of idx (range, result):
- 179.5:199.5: 77.2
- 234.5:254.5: 71.6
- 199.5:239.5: 82.4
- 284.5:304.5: 72.6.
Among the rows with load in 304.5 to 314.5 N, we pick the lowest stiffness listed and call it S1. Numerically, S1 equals 69.6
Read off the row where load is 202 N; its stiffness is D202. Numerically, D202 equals 74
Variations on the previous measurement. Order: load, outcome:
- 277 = 69.9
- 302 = 70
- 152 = 98.8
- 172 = 95.3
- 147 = 94.5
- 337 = 86.1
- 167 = 102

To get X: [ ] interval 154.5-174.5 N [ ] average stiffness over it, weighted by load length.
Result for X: 102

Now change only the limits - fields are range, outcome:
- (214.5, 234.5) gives 75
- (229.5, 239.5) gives 69.5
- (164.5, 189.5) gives 87.1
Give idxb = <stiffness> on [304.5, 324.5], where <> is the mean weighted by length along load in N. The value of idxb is 71.7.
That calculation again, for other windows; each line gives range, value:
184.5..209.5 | 76.8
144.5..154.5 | 96.7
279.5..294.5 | 70.5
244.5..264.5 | 71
